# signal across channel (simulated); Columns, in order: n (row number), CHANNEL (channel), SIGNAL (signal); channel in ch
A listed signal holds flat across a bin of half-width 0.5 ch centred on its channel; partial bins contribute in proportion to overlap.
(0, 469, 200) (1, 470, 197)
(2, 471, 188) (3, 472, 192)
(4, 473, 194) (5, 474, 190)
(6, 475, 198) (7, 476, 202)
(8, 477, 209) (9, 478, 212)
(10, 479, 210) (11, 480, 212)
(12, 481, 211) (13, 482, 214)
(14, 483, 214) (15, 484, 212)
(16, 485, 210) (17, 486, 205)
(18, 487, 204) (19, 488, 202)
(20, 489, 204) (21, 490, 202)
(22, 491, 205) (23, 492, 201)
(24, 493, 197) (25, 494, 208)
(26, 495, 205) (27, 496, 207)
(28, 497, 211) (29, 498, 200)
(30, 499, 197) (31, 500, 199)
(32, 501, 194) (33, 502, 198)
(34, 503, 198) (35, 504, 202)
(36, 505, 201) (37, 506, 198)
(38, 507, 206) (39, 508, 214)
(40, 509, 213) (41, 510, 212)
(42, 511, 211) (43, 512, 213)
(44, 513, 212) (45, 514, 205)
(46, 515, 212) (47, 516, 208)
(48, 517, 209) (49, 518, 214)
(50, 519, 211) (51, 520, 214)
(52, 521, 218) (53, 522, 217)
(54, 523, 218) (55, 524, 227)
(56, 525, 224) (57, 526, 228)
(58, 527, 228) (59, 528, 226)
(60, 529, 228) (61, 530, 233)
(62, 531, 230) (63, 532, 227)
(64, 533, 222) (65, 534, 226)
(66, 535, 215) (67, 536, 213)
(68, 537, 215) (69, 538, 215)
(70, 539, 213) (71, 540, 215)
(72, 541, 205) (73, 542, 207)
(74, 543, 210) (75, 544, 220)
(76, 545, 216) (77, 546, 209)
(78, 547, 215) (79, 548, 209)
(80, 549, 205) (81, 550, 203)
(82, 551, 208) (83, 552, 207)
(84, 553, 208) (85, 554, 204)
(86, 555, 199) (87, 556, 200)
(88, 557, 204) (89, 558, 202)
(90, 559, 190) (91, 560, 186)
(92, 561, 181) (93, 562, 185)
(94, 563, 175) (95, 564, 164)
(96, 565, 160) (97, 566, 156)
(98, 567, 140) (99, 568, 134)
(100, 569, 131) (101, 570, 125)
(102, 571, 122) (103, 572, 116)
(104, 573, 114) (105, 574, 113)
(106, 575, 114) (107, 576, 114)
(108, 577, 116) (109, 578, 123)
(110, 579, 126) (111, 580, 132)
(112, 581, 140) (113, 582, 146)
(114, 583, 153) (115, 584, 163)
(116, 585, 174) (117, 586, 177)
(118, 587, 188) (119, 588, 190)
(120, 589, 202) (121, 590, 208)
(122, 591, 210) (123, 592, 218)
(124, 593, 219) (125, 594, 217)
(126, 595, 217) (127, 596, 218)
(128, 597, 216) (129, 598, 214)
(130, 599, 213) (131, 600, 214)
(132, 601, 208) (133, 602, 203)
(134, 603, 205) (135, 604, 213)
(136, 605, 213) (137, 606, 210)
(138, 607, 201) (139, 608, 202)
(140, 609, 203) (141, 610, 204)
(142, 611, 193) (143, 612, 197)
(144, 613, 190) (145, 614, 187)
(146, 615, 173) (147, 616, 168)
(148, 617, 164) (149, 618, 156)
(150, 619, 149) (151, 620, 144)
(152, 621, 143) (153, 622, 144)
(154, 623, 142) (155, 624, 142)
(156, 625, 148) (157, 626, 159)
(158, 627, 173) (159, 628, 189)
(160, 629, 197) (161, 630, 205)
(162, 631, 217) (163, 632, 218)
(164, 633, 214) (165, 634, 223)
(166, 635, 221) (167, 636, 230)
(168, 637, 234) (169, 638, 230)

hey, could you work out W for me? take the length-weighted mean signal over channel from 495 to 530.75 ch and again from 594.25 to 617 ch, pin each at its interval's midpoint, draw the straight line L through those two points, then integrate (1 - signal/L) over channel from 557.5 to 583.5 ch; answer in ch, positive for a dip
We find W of 7.7 ch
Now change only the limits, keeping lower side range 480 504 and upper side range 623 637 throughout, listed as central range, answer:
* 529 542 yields -1.1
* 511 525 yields -0.8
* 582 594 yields 0.4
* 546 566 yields 0.5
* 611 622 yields 1.6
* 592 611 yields -1.3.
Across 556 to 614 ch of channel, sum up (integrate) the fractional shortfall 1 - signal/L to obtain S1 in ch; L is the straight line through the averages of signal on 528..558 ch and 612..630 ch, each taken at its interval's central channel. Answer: 2.7 ch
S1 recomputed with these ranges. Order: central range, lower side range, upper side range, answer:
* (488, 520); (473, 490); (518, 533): 1.41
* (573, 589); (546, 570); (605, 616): 3.73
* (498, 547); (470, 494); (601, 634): -3.83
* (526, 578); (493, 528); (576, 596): 1.06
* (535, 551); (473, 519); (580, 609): -0.77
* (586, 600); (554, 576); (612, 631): -4.00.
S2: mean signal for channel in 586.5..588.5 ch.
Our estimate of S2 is 189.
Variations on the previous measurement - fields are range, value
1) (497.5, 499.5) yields 198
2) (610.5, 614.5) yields 192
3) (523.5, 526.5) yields 226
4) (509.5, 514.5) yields 211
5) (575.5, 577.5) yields 115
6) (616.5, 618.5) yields 160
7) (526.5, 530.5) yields 229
